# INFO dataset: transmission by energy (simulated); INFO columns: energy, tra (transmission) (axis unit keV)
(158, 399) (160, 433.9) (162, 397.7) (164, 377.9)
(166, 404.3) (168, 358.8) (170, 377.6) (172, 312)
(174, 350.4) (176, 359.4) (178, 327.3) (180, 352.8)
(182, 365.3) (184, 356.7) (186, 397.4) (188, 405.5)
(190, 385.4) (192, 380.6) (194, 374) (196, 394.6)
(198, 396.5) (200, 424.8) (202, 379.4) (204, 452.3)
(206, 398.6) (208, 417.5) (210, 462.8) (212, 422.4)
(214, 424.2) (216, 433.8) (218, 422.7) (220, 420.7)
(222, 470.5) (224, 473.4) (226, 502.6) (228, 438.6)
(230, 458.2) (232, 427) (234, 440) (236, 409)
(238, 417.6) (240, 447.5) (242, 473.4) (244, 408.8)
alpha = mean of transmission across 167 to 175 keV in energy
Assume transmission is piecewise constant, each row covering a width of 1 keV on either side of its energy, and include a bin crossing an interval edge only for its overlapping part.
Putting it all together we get 350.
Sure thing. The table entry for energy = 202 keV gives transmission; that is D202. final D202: 379.4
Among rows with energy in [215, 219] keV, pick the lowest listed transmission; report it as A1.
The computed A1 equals 422.7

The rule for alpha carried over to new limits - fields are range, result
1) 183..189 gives 387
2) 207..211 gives 440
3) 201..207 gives 410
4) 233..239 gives 422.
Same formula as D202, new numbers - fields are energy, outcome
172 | 312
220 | 420.7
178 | 327.3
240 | 447.5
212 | 422.4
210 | 462.8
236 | 409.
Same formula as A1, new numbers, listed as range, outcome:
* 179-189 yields 352.8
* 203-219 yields 398.6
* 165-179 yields 312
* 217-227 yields 420.7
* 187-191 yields 385.4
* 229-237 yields 409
